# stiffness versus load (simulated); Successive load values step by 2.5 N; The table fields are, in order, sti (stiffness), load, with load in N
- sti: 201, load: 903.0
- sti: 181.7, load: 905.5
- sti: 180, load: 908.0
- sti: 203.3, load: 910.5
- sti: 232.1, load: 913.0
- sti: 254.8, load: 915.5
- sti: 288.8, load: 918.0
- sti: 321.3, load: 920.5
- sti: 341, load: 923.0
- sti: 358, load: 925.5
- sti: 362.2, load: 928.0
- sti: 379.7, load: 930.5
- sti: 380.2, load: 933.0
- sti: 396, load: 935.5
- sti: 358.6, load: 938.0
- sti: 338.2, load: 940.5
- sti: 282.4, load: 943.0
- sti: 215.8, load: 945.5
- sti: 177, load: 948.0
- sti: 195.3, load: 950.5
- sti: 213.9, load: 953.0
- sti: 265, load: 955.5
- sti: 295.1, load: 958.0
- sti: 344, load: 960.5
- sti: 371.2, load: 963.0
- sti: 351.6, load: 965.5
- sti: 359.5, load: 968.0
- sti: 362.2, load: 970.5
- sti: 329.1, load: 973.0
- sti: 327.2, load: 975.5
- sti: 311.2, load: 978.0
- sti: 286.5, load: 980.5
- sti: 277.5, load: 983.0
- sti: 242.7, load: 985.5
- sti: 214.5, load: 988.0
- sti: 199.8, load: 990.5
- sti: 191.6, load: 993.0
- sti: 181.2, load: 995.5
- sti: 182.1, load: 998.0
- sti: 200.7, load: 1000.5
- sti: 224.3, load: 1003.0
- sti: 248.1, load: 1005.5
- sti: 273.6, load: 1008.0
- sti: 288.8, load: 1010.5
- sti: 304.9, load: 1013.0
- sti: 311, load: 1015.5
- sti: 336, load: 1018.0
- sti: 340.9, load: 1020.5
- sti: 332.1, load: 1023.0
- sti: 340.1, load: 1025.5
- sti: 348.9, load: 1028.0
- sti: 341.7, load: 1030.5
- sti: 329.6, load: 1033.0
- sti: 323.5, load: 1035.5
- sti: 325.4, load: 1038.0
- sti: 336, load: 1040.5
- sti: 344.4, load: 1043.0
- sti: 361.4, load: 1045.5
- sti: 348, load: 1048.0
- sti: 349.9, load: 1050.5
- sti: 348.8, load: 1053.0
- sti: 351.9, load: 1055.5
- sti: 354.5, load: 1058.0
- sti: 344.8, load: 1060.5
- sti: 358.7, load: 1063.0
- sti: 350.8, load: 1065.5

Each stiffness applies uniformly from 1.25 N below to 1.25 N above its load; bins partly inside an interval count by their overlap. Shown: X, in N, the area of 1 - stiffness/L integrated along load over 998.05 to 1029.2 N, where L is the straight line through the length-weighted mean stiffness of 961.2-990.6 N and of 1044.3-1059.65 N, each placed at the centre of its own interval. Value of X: 3.7 N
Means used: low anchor 308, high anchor 352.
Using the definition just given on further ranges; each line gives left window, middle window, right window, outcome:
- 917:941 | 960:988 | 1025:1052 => 2.4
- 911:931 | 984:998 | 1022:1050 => 5.2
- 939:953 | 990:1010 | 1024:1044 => 5.6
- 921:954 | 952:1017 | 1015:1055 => 9.5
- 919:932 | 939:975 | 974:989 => 1.6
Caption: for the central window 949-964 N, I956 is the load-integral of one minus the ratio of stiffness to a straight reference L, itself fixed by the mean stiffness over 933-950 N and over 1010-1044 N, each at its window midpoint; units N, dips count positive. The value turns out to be 1.2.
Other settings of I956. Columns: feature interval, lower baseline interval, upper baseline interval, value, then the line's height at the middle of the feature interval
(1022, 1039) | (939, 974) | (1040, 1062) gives 0.12 N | 337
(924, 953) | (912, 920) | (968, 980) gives -2.01 N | 291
